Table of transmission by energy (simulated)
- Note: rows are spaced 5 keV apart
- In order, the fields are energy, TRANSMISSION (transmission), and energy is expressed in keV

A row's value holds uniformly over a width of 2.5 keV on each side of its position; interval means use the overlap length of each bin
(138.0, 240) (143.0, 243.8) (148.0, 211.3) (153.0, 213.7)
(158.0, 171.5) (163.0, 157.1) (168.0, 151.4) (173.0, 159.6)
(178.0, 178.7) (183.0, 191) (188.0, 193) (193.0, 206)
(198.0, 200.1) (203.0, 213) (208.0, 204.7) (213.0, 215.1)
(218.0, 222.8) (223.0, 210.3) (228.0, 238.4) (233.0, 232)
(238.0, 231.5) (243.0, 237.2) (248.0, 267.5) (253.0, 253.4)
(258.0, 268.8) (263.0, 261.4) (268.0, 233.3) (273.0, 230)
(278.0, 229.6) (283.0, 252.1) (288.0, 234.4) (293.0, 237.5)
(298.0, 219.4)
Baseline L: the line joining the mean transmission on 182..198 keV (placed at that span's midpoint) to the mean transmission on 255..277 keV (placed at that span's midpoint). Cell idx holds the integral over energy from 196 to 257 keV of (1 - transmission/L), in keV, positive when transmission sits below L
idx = -1.81 keV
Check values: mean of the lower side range 198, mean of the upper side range 247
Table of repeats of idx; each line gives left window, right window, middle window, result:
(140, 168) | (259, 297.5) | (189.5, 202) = 0.43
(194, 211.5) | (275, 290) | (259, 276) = -0.82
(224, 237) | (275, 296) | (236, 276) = -2.26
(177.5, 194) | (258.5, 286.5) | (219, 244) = -1.12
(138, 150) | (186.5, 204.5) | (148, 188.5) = 7.32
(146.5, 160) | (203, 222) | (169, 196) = 2.92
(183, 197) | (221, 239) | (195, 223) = 0.19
